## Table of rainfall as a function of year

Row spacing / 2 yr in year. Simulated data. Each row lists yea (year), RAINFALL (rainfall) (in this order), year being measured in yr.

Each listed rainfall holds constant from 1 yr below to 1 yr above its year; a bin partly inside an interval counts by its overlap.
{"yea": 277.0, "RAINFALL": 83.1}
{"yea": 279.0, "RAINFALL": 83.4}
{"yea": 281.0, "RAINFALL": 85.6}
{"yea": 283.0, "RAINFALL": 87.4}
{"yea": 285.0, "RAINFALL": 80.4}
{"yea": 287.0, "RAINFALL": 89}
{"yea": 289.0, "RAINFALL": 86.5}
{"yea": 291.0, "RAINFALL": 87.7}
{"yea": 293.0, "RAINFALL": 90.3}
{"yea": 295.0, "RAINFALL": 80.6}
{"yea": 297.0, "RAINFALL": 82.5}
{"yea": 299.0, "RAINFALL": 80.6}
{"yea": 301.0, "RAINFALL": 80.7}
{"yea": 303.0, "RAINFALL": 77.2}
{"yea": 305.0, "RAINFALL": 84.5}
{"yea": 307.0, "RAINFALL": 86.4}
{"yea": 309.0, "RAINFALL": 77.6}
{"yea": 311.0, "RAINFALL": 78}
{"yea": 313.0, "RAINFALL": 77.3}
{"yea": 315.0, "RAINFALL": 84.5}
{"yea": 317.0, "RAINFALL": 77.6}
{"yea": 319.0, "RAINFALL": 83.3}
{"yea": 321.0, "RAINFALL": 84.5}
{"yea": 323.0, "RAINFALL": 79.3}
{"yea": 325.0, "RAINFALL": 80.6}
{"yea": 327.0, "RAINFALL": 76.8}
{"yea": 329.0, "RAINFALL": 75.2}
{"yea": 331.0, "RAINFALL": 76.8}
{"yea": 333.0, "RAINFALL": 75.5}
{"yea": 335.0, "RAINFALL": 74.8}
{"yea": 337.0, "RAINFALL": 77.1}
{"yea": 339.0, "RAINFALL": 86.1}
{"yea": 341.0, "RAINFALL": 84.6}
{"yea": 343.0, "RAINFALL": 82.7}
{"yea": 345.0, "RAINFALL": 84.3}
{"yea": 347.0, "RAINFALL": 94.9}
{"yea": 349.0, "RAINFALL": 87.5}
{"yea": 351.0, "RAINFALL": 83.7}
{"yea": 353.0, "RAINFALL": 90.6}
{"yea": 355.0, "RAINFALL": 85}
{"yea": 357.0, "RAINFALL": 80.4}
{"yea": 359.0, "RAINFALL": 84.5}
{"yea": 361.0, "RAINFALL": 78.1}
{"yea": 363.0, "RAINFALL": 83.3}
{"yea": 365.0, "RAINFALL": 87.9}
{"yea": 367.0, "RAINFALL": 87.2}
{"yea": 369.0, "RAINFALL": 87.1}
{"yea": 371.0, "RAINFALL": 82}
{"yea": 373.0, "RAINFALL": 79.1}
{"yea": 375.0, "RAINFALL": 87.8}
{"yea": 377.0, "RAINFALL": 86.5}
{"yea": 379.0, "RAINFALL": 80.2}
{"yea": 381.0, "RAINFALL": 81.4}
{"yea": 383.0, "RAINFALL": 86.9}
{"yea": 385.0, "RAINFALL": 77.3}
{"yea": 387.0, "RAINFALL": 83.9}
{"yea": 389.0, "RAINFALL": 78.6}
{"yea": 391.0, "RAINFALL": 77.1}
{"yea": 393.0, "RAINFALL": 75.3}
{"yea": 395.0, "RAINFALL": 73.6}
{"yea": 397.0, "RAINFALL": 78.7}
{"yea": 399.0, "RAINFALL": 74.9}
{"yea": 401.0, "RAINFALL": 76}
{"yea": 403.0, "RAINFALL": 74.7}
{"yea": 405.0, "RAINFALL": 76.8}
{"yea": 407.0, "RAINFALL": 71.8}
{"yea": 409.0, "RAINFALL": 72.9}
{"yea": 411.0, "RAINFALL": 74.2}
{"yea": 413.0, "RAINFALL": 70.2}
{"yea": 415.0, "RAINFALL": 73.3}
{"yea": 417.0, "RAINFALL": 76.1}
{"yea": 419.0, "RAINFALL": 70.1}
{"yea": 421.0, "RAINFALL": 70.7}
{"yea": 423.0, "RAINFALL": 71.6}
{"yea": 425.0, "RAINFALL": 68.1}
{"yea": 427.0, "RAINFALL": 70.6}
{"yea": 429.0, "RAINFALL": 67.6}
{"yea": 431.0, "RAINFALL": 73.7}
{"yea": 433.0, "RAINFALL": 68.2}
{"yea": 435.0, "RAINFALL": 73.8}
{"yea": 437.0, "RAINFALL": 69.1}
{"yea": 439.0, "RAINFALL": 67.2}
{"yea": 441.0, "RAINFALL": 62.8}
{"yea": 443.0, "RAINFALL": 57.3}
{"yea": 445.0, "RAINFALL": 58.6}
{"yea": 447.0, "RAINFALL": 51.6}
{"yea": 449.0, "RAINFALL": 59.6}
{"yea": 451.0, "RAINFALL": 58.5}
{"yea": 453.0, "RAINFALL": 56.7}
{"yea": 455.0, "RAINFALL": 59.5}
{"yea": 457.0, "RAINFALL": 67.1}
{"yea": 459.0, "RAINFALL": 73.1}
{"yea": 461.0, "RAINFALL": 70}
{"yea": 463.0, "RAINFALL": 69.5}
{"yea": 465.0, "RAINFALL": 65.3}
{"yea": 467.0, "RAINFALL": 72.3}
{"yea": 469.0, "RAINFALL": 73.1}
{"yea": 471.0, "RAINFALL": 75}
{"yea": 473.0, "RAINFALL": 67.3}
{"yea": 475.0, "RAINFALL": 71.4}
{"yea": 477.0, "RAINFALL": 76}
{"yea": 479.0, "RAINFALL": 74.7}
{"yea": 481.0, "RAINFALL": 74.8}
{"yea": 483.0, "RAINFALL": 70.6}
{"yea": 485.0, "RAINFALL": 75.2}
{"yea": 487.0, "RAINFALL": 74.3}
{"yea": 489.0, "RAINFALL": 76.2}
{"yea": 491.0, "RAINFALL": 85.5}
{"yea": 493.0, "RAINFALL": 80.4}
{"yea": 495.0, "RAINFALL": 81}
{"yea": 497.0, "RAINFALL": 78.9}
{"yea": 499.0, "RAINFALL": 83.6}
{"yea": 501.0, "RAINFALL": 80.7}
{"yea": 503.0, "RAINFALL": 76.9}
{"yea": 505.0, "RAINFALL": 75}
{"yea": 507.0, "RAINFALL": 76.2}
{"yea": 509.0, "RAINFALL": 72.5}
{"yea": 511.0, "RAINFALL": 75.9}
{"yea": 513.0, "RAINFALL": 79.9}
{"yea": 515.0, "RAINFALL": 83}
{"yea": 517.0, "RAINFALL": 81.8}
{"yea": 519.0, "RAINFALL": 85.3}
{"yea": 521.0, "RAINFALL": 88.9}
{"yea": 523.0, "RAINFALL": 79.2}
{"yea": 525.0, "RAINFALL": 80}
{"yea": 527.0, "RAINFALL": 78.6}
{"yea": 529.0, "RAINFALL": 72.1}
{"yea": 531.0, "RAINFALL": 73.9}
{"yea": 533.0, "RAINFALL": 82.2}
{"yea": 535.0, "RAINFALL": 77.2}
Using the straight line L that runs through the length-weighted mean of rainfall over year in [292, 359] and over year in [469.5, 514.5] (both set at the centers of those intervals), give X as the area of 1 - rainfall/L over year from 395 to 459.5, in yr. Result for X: 8.20 yr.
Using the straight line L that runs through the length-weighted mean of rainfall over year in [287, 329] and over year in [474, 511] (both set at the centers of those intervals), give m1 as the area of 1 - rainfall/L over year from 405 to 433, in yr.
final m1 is 2.5 yr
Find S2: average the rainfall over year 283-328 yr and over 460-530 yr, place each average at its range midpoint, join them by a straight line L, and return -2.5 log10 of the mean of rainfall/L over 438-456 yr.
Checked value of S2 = 0.30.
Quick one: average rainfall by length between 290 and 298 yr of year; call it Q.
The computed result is 85.3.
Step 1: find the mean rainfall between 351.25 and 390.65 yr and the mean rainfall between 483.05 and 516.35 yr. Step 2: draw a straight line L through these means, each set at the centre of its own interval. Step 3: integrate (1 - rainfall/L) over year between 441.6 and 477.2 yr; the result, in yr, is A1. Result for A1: 6.4 yr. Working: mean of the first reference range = 83.5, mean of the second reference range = 78.3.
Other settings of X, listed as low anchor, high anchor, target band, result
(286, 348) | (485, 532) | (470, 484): 1.2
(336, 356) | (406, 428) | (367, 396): -1.0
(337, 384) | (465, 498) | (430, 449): 3.4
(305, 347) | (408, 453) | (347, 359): -1.4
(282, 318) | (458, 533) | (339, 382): -2.1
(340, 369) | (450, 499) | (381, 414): 1.7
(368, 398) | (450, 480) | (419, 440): 1.1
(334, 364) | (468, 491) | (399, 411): 0.8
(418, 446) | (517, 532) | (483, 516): -0.7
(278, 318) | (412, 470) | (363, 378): -2.1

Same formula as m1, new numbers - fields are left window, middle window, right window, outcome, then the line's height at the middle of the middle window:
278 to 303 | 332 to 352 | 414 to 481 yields -1.1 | 78.9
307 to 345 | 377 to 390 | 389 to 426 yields -1.1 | 75.6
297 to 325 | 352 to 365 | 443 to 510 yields -1.0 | 78.2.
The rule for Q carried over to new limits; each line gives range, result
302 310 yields 81.4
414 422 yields 72.5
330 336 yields 75.7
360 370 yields 84.7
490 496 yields 82.3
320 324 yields 81.9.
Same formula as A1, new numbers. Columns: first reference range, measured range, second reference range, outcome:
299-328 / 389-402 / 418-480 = -0.63 yr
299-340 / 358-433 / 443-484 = -4.48 yr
